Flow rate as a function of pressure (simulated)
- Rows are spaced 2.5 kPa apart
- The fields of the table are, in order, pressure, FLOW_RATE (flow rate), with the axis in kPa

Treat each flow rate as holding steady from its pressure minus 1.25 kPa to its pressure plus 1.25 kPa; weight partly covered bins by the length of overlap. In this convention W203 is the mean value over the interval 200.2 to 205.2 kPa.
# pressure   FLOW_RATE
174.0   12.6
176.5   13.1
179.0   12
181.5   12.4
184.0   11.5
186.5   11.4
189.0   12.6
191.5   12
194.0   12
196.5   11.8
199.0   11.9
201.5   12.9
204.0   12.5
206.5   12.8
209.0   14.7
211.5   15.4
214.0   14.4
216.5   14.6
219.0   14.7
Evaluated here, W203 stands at 12.7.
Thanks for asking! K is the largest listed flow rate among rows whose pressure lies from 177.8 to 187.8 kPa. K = 12.4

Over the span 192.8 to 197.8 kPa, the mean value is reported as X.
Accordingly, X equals 11.9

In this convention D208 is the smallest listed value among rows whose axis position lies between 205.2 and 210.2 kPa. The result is 12.8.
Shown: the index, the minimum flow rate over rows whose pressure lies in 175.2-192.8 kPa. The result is 11.4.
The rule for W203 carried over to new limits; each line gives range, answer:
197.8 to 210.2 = 13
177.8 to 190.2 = 12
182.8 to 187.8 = 11.5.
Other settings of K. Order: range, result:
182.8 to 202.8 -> 12.9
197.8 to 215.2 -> 15.4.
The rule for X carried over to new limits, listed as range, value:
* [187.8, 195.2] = 12.2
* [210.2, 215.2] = 14.9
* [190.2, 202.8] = 12.1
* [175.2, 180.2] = 12.6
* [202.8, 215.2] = 14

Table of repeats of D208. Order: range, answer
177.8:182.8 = 12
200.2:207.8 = 12.5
